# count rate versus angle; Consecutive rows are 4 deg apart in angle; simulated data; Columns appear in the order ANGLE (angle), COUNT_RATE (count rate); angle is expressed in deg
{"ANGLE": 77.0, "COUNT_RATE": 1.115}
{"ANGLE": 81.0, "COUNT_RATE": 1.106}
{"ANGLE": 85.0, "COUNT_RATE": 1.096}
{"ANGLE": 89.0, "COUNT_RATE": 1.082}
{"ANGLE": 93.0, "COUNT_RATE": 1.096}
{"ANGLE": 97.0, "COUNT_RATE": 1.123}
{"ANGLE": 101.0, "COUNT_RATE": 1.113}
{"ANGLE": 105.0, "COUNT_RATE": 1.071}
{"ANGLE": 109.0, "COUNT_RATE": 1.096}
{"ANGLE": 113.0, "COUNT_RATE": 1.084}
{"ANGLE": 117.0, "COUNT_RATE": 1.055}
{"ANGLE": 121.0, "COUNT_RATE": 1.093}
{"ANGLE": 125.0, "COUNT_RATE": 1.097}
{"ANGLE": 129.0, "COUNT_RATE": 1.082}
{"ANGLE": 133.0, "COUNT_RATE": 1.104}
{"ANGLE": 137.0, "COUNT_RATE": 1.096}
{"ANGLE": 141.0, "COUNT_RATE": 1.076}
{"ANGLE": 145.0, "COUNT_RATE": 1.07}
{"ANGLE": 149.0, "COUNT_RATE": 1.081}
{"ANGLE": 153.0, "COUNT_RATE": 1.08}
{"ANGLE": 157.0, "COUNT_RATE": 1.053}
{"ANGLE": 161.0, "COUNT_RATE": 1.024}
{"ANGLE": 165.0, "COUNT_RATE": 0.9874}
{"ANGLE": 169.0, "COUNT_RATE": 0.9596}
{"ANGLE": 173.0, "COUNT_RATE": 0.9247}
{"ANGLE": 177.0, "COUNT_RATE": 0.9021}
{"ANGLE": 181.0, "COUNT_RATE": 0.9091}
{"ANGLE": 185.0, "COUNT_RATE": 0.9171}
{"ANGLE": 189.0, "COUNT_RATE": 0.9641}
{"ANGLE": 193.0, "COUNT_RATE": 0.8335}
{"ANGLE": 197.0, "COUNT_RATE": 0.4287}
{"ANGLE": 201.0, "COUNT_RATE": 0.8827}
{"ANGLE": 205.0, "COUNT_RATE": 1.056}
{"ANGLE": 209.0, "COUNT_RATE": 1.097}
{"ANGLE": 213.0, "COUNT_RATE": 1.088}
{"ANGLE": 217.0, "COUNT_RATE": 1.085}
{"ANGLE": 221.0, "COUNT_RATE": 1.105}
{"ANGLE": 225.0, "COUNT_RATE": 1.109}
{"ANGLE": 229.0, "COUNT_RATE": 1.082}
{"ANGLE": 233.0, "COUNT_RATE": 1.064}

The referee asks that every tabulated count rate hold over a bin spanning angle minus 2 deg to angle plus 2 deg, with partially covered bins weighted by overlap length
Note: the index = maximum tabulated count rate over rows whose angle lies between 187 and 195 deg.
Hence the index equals 0.9641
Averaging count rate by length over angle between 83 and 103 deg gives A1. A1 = 1.1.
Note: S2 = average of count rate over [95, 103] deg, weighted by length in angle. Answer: 1.12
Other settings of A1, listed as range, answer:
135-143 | 1.09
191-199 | 0.631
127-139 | 1.09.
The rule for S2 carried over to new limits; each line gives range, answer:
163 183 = 0.937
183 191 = 0.941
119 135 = 1.09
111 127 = 1.08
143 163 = 1.06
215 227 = 1.1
